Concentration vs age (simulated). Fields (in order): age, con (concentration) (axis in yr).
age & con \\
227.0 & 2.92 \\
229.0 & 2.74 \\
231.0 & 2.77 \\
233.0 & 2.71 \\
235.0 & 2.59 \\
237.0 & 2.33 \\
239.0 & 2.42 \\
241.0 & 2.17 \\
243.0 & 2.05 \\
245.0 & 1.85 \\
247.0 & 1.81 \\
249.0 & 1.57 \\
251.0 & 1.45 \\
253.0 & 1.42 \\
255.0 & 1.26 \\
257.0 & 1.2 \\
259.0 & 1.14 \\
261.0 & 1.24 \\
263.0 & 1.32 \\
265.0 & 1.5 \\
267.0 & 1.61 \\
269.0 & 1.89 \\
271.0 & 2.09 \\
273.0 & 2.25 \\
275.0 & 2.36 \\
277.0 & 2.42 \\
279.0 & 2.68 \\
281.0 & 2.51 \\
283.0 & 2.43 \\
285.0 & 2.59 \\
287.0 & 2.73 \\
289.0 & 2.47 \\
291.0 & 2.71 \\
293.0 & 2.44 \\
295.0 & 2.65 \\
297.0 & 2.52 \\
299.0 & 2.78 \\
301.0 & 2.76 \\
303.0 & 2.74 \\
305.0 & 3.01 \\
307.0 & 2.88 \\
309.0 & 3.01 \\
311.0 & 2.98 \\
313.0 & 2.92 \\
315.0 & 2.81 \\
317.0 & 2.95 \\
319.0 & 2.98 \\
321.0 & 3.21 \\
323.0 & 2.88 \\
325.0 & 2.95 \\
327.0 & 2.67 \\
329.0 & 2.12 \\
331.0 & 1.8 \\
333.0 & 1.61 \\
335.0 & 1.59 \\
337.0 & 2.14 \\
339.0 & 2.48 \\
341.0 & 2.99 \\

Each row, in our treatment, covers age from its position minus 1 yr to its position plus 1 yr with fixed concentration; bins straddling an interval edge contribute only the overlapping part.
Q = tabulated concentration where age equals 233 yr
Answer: 2.71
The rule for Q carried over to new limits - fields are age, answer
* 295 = 2.65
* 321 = 3.21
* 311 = 2.98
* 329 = 2.12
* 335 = 1.59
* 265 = 1.5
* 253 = 1.42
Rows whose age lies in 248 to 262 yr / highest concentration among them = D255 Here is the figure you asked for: 1.57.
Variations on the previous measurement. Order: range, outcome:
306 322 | 3.21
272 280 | 2.68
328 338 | 2.14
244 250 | 1.85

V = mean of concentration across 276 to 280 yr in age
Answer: 2.55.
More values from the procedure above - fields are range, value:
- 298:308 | 2.83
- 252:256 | 1.34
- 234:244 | 2.31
